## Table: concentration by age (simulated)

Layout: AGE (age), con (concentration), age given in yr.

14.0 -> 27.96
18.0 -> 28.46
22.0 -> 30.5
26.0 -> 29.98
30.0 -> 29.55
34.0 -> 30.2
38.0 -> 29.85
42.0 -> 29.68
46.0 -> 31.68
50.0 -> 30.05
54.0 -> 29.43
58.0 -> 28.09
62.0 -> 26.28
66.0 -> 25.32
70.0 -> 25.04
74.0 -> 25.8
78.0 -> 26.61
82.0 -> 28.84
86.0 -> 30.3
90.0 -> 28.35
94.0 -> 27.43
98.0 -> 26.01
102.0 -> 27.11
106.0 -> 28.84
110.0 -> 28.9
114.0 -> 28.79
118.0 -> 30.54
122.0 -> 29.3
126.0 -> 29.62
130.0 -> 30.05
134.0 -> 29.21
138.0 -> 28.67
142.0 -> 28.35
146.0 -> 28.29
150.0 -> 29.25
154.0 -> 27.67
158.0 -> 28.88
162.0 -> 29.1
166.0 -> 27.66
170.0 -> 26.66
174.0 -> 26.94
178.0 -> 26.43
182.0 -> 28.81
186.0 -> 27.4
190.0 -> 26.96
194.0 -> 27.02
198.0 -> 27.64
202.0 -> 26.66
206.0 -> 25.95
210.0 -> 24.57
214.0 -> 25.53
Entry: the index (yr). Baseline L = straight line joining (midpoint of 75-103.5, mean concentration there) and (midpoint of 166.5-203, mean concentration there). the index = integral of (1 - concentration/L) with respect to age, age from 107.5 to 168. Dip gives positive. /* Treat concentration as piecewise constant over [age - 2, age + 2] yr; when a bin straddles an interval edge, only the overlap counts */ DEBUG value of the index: -3.3 yr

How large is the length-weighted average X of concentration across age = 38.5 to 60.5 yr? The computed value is 29.7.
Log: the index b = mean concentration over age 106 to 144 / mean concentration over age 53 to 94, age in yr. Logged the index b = 1.1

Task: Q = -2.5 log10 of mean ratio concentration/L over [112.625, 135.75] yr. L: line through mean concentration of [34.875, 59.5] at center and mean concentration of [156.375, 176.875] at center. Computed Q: -0.041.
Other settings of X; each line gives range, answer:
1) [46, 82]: 27.4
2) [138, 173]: 28.2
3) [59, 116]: 27.4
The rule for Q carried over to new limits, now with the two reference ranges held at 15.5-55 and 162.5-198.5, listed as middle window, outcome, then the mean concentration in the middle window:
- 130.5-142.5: -0.032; 29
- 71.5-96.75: 0.049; 27.8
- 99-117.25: 0.008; 28.4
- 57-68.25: 0.119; 26.4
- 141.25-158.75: -0.023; 28.5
